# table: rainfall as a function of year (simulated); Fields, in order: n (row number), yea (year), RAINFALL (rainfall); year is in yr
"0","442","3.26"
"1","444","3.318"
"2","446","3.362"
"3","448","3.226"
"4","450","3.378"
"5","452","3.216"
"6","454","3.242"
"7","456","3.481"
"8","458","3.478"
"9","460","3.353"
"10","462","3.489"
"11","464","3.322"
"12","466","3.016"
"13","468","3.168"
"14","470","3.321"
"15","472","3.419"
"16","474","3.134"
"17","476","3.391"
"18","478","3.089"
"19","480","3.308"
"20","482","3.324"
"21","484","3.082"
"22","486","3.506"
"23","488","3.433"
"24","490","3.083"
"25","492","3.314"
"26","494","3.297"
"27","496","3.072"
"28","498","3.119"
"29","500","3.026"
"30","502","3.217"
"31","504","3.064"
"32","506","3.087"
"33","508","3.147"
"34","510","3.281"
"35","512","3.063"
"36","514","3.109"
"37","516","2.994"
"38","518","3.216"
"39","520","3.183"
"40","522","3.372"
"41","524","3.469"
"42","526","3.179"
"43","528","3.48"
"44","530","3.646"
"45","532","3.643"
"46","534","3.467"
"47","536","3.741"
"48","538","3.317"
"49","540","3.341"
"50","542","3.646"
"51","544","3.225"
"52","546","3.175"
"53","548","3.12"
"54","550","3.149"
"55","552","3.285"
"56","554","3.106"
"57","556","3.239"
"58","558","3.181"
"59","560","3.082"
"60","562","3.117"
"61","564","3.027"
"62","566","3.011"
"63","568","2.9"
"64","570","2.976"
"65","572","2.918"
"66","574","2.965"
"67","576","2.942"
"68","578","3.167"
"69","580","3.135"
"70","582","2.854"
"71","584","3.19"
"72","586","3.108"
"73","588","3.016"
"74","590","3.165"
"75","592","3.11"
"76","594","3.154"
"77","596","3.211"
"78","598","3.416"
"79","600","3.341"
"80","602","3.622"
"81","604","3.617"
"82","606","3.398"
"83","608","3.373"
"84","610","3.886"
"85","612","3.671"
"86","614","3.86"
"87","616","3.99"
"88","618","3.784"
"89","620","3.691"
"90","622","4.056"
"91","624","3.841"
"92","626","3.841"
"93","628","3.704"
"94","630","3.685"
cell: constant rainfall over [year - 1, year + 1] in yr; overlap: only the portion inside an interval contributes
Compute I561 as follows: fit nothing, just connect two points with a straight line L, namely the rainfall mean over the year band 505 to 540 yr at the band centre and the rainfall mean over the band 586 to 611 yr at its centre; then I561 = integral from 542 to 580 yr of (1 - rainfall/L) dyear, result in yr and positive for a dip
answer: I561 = 2.6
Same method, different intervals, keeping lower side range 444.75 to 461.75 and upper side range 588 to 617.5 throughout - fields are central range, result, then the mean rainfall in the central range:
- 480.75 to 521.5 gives 2.5 yr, 3.18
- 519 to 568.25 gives 1.9 yr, 3.29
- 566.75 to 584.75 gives 2.3 yr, 3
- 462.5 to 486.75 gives 0.8 yr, 3.26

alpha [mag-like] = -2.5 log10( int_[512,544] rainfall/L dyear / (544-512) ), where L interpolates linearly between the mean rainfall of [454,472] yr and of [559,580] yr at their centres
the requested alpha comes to -0.078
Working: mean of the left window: 3.33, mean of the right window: 3.02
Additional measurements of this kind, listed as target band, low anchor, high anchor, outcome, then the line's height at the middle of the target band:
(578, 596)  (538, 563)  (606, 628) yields 0.14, 3.53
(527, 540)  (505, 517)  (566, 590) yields -0.15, 3.08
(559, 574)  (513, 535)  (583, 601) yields 0.09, 3.25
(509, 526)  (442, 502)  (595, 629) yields 0.06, 3.4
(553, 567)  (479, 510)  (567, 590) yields -0.02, 3.06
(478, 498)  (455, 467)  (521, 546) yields 0.05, 3.39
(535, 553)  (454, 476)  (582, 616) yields 0.01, 3.36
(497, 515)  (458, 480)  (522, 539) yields 0.09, 3.4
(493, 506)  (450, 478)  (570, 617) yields 0.06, 3.3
